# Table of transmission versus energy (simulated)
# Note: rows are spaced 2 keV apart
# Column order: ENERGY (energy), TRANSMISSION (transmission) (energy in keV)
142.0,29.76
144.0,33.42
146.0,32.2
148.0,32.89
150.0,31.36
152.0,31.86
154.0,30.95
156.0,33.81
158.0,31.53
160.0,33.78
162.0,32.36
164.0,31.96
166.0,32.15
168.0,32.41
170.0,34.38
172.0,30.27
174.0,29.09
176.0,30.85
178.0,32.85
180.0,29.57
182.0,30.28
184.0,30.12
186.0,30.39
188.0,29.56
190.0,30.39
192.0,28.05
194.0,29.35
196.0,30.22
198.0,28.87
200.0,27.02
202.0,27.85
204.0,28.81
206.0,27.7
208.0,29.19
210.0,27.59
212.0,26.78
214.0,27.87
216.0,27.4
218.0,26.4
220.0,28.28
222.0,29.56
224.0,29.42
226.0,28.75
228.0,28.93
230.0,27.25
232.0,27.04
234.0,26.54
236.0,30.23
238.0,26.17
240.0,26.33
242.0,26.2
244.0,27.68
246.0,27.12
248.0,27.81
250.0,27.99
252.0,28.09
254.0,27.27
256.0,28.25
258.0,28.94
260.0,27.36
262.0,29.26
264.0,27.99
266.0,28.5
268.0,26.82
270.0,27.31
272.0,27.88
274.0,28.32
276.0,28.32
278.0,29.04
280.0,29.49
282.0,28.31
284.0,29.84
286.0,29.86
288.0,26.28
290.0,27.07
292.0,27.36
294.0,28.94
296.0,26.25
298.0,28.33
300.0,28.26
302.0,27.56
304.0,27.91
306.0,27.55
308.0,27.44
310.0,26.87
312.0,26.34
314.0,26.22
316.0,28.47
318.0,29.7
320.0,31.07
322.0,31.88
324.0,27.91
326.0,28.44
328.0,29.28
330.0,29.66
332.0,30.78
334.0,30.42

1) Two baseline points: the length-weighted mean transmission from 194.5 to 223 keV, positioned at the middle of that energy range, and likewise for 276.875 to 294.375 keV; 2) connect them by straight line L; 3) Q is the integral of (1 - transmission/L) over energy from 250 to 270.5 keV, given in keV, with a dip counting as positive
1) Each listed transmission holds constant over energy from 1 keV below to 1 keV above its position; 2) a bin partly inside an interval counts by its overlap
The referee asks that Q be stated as 0.3 keV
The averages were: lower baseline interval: 28.1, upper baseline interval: 28.4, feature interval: 28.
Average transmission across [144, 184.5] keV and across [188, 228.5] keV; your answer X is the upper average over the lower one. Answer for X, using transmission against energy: 0.89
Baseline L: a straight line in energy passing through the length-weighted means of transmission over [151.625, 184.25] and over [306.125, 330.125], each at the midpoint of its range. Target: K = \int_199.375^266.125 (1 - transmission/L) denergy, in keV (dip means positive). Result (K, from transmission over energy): 5.4 keV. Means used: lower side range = 31.7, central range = 27.9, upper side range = 28.5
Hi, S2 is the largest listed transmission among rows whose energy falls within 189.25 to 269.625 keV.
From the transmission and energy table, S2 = 30.39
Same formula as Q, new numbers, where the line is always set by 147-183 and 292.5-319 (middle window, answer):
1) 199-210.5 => 0.97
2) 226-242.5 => 1.28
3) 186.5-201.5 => 0.91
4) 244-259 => 0.69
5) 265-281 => 0.23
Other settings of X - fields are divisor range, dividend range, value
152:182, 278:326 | 0.89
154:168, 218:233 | 0.87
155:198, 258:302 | 0.91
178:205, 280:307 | 0.95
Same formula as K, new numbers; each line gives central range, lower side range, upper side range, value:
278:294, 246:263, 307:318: -0.4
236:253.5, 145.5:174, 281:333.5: 1.5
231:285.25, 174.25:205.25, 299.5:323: 1.7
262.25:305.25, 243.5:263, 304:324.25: 0.1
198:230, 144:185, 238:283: 1.8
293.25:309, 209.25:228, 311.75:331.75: 0.6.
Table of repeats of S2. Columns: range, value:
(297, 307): 28.33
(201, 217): 29.19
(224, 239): 30.23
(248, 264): 29.26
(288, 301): 28.94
